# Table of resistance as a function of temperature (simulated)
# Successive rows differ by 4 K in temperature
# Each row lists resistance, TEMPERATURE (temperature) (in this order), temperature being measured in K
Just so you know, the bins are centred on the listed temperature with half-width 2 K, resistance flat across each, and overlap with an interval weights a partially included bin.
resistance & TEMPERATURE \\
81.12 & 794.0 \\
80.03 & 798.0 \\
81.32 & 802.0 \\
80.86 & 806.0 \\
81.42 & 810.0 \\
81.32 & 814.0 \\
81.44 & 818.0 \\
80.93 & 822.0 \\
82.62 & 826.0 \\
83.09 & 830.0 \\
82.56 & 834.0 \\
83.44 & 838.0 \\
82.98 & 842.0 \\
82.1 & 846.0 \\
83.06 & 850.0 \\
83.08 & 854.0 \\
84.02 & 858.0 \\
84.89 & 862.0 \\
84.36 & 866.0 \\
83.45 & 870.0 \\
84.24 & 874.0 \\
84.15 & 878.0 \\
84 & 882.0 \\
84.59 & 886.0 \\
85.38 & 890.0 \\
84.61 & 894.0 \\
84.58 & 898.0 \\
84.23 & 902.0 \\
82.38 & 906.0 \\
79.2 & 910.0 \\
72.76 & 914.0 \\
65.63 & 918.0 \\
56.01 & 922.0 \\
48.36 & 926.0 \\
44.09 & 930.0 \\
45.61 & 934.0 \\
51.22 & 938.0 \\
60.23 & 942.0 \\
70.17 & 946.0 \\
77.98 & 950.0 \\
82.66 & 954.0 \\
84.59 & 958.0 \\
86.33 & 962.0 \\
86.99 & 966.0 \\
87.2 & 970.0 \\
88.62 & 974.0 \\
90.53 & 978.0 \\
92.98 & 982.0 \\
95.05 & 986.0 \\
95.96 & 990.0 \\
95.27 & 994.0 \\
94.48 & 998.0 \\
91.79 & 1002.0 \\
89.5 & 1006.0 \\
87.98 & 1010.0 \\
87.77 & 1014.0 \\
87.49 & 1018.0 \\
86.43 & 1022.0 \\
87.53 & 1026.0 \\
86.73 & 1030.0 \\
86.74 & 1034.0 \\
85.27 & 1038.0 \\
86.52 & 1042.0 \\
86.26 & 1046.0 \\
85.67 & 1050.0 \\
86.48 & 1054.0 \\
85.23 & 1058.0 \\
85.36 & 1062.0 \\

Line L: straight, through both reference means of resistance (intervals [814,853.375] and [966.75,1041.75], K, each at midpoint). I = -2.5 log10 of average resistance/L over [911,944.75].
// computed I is 0.46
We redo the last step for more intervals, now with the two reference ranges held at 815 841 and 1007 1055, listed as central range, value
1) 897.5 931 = 0.22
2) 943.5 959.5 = 0.09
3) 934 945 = 0.47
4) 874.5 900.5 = -0.01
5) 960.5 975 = -0.02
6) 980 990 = -0.10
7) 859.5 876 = -0.01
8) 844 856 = 0.00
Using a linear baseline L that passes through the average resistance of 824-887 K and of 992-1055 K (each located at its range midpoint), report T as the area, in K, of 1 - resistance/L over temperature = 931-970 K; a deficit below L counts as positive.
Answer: 6.5 K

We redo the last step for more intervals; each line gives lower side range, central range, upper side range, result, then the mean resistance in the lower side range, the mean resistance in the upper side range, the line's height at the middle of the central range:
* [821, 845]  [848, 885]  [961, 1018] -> 0.19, 82.7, 90.7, 84.4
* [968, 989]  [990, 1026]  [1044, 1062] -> -0.49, 91.1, 85.8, 89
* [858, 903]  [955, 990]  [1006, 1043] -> -1.27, 84.4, 87.1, 86.1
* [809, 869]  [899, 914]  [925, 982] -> -0.76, 82.8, 72.9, 77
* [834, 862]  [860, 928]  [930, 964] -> -1.69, 83.2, 68.3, 76.3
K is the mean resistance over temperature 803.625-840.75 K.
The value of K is 82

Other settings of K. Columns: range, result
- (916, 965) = 64.9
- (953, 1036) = 89.3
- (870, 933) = 74.8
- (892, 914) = 82.1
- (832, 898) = 83.8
